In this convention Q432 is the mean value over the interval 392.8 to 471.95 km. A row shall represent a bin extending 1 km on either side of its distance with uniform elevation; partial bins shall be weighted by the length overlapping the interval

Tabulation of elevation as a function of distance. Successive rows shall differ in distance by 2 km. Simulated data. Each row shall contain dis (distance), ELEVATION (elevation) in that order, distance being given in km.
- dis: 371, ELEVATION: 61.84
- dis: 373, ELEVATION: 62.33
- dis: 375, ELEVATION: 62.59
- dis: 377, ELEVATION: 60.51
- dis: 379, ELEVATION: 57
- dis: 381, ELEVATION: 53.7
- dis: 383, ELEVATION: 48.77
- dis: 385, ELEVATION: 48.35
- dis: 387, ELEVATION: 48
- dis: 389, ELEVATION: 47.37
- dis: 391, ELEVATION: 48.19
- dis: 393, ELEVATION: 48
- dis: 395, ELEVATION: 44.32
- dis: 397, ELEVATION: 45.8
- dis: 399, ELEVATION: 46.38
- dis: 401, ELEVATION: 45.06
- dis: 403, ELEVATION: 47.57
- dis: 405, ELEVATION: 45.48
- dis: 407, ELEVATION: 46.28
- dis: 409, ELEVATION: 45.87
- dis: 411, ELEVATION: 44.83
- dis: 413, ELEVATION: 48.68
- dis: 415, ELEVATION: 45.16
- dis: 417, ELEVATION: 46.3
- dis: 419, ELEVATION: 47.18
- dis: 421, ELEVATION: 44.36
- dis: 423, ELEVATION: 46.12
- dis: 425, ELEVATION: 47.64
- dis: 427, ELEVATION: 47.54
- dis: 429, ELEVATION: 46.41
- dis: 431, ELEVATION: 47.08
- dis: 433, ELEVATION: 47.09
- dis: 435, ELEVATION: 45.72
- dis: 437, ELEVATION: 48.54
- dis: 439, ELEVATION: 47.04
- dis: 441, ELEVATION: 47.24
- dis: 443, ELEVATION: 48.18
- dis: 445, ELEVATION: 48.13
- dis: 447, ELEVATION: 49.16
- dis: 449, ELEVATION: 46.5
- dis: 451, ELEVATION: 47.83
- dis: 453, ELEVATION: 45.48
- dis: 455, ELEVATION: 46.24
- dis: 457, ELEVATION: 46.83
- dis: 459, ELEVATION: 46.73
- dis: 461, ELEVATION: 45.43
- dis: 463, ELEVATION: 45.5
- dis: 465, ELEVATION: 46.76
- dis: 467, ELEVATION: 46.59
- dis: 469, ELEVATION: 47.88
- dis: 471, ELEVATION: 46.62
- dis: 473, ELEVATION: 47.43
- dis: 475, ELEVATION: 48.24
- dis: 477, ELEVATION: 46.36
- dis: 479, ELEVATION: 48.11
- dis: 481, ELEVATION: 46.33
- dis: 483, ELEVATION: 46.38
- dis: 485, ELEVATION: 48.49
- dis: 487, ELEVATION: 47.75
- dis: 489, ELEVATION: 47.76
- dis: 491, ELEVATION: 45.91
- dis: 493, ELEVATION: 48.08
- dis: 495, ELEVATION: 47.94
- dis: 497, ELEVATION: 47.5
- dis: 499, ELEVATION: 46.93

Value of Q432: 46.6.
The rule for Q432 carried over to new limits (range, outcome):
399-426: 46.2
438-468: 46.9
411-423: 46.2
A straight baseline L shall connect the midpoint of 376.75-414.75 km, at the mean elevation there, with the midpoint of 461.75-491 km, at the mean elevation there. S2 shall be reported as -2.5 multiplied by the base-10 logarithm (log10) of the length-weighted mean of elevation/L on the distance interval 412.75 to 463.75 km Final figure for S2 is 0.017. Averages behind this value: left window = 48.1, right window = 47.1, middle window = 46.8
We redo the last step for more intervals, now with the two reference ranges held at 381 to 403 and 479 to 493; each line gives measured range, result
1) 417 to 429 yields 0.02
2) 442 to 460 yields 0.00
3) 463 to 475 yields 0.01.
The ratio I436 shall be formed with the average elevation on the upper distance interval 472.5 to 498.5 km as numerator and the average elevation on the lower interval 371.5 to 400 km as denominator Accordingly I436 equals 0.9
